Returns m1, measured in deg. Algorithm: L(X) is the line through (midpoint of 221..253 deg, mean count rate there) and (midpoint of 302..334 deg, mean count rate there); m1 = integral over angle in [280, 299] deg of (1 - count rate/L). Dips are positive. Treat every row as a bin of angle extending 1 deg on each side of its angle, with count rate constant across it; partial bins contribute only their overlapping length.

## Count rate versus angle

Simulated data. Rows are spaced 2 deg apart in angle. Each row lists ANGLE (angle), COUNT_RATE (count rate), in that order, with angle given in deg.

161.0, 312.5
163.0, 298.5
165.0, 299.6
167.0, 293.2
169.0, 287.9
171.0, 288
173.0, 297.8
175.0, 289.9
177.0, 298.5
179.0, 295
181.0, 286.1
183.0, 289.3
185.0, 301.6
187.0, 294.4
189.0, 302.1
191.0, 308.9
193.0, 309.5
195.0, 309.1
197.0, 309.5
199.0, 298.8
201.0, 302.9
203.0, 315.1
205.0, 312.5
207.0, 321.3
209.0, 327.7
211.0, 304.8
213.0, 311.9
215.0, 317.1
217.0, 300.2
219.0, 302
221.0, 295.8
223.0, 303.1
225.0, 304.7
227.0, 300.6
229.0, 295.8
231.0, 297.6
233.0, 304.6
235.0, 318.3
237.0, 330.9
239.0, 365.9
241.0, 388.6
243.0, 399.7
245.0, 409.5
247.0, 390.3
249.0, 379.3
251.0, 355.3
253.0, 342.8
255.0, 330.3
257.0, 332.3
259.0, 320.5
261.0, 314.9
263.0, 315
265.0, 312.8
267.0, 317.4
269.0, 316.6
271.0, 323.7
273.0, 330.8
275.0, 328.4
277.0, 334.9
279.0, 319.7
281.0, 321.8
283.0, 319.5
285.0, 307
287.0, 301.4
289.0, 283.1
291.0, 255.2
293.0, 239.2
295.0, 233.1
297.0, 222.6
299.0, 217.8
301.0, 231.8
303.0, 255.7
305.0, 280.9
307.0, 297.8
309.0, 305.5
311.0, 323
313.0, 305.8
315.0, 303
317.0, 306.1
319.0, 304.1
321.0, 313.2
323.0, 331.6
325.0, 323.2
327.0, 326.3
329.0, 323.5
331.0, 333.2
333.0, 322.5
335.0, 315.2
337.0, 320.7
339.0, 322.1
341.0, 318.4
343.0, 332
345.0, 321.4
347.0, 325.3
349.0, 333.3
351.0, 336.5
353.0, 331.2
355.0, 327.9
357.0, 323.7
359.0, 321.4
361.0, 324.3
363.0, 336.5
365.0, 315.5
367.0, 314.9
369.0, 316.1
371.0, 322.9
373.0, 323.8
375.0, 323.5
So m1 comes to 2.9 deg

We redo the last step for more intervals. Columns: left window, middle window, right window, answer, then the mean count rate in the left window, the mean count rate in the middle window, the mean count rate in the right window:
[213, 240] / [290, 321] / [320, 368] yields 4.5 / 311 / 273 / 325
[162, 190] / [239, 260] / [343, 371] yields -4.0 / 294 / 365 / 325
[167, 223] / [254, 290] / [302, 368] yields -0.9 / 303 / 318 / 317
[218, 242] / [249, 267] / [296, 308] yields -2.4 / 317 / 330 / 251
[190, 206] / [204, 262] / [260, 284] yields -2.9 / 308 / 330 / 321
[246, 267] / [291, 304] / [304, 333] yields 3.5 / 338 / 235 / 313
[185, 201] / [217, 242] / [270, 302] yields -1.7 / 304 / 317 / 286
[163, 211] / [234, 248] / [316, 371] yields -2.8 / 302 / 372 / 323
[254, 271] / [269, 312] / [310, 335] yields 4.2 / 320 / 288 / 318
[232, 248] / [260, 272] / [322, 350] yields 1.2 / 363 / 317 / 325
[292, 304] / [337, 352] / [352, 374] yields -1.5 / 233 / 327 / 323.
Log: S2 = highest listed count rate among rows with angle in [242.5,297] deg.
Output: 409.5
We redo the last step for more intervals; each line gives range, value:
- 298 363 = 336.5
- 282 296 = 319.5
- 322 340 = 333.2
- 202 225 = 327.7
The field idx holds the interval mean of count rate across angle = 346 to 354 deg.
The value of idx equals 332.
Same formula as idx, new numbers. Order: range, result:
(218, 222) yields 299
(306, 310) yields 302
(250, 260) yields 336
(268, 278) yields 327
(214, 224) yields 304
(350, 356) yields 332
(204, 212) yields 317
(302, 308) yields 278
